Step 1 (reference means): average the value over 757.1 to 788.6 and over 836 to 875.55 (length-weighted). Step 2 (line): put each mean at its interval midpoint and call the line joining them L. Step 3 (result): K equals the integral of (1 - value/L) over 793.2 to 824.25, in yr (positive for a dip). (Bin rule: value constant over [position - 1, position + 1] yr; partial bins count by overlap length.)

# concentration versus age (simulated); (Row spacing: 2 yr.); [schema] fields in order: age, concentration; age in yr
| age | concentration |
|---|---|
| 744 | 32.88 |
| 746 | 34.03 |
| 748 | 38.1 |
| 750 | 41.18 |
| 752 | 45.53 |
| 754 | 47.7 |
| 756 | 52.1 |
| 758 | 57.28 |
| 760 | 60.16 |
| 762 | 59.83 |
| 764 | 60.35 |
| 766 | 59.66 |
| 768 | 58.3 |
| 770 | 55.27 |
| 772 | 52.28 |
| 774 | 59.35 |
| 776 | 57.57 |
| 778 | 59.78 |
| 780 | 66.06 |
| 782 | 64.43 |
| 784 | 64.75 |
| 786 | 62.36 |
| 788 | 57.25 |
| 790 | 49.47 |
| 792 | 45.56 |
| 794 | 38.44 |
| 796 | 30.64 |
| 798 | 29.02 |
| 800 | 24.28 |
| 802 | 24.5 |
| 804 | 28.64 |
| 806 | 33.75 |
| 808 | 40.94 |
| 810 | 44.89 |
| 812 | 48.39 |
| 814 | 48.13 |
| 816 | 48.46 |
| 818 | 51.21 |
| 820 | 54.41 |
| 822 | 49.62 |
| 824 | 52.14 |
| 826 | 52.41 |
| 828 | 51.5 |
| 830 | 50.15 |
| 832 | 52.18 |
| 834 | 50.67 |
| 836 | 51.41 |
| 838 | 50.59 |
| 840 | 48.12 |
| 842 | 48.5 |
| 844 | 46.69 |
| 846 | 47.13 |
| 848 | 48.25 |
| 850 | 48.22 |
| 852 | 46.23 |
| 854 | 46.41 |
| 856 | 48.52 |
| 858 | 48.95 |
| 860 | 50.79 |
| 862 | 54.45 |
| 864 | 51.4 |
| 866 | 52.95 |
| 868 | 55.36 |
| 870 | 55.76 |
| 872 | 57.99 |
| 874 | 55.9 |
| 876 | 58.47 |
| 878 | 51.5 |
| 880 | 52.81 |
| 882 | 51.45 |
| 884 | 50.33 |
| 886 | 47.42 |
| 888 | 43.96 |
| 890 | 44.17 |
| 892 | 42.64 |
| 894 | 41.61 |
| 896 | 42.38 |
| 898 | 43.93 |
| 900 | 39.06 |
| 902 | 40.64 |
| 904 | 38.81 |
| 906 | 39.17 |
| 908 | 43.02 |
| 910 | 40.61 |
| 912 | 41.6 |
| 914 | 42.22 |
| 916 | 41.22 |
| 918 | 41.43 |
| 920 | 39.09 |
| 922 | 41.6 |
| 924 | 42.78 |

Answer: 8.6 yr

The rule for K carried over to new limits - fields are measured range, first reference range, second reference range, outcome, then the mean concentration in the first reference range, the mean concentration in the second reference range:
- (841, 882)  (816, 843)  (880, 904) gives -3.30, 50.9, 44.4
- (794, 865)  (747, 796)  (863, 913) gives 6.94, 54.2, 47.3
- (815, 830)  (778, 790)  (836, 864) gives 0.78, 61.6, 48.9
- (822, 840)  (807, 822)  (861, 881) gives -0.38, 48.2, 54.7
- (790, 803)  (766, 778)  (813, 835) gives 5.00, 57.1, 51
